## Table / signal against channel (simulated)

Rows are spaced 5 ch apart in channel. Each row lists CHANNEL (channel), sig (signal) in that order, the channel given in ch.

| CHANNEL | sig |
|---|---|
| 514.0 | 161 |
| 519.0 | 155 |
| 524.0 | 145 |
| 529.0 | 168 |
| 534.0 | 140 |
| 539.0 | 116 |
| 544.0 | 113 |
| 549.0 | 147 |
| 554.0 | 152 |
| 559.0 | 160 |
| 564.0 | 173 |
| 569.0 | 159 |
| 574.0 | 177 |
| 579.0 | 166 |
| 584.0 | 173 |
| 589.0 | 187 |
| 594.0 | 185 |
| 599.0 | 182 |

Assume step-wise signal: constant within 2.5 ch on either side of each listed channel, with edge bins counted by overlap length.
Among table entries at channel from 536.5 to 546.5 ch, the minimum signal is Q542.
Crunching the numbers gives 113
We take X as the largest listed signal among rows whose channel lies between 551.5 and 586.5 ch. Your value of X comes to 177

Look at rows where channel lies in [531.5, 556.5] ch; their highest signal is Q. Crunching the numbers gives 152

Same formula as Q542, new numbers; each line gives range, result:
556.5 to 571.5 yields 159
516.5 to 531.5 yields 145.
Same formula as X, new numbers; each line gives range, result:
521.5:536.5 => 168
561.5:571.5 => 173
